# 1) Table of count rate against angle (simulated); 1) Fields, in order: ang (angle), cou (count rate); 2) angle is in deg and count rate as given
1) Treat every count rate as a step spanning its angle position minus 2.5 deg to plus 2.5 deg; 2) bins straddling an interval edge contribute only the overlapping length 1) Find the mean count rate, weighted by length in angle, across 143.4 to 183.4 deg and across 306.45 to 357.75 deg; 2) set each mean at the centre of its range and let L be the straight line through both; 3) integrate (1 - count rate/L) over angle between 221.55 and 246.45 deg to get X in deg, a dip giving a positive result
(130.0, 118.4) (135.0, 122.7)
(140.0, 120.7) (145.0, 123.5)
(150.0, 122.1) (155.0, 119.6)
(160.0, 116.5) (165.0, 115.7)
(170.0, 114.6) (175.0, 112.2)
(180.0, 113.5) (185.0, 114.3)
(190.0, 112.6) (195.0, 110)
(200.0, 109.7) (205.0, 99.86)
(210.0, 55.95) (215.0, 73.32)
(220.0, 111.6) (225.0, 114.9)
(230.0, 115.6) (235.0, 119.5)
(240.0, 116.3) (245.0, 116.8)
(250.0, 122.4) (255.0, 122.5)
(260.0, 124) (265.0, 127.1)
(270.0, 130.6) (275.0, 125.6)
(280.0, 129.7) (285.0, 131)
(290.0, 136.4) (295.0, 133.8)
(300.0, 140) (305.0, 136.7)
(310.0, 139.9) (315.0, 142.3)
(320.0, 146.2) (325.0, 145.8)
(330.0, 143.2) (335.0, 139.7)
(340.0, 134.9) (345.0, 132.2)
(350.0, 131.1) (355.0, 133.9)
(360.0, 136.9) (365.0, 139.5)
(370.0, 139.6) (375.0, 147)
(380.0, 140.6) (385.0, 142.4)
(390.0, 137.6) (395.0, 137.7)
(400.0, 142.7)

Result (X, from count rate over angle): 1.9 deg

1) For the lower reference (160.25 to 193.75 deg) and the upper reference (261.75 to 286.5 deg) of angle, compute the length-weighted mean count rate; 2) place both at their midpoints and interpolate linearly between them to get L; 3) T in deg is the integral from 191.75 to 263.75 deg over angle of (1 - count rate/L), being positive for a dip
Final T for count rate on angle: 7.9 deg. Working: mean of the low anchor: 114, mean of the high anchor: 129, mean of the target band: 108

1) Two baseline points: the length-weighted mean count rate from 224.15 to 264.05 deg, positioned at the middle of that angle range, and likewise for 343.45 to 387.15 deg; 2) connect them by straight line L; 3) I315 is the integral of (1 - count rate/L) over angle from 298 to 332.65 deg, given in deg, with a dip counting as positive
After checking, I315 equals -3.1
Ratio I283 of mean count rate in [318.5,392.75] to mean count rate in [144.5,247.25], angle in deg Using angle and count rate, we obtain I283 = 1.3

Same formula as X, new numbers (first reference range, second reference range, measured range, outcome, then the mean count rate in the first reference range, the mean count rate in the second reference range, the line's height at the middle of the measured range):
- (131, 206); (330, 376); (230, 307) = 0.2 deg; 116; 137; 127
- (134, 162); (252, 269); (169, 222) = 8.8 deg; 121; 125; 123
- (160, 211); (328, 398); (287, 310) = -1.8 deg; 108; 138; 127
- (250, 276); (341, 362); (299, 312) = -0.9 deg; 126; 134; 129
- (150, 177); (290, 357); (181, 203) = 1.6 deg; 116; 138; 120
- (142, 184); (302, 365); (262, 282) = 0.4 deg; 117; 139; 131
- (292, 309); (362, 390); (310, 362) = 0.1 deg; 137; 141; 139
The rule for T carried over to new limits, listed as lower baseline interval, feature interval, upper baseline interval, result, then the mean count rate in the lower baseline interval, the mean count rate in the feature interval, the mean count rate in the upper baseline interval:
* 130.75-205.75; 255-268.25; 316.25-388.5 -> 0.26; 116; 125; 140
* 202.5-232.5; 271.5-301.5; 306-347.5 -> -2.11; 95.2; 132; 140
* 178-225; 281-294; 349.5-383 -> -1.36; 101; 133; 139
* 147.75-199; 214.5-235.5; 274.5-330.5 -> 2.56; 115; 109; 138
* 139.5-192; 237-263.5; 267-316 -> 1.63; 117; 121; 134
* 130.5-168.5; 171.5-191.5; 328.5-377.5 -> 1.54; 120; 113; 138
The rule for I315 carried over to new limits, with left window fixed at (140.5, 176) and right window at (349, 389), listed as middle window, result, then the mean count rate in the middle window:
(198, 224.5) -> 6.84 deg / 91.6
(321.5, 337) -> -0.93 deg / 143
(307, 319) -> -0.72 deg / 142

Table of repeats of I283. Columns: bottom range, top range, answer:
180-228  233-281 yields 1.22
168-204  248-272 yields 1.12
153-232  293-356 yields 1.30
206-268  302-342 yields 1.28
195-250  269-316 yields 1.29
